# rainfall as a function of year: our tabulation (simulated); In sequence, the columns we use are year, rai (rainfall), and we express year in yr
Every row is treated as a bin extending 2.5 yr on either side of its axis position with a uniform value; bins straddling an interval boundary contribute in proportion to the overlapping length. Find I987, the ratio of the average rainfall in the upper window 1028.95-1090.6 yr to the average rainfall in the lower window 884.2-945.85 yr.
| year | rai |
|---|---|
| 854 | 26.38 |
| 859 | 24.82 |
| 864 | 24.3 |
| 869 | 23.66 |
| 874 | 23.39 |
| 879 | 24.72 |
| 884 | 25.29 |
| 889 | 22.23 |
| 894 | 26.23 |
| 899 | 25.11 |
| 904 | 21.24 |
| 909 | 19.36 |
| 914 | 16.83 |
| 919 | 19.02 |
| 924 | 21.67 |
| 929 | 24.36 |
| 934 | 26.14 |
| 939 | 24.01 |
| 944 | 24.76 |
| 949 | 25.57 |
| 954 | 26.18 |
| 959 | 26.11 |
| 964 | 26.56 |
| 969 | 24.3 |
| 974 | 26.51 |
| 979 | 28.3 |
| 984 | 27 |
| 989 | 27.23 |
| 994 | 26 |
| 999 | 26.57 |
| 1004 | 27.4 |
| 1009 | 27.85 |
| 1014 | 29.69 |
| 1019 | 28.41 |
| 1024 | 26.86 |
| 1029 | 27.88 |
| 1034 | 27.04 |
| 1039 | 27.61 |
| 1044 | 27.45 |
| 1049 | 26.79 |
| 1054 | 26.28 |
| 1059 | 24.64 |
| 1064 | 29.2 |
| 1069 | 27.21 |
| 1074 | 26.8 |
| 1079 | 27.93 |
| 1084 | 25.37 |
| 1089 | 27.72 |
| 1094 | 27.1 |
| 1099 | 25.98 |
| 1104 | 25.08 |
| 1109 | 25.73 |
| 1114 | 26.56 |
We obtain 1.2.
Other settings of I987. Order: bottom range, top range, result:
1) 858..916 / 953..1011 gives 1.15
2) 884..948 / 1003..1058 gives 1.21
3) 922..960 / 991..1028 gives 1.11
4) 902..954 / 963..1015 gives 1.20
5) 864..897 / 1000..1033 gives 1.15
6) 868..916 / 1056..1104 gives 1.17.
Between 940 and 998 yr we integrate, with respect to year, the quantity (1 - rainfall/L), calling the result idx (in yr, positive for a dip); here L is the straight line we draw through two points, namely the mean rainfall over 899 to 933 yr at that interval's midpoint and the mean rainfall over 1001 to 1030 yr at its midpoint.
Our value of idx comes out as -3.47 yr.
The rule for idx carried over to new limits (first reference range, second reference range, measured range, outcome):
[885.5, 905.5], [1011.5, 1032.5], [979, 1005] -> 0.2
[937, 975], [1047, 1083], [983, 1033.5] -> -2.5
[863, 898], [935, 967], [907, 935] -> 4.5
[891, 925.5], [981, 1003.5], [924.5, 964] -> -2.5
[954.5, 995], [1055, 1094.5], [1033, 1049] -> -0.3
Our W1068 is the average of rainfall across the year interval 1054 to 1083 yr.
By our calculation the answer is 27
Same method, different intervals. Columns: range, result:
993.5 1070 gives 27.3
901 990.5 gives 24.1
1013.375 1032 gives 28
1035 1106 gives 26.8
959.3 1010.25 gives 26.7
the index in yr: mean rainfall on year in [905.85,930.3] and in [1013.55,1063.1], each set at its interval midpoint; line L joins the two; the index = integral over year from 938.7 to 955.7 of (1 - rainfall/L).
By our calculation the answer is -2.7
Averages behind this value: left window 20.1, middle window 25.2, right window 27.2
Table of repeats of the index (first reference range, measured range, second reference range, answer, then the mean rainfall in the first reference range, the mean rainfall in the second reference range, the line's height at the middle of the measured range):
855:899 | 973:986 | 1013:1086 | -0.6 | 24.4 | 27.2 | 26.1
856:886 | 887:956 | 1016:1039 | 6.5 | 24.4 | 27.6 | 25.4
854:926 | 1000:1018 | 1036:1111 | -2.0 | 22.8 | 26.7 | 25.4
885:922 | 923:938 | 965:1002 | -0.6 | 21.6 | 26.6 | 23.3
